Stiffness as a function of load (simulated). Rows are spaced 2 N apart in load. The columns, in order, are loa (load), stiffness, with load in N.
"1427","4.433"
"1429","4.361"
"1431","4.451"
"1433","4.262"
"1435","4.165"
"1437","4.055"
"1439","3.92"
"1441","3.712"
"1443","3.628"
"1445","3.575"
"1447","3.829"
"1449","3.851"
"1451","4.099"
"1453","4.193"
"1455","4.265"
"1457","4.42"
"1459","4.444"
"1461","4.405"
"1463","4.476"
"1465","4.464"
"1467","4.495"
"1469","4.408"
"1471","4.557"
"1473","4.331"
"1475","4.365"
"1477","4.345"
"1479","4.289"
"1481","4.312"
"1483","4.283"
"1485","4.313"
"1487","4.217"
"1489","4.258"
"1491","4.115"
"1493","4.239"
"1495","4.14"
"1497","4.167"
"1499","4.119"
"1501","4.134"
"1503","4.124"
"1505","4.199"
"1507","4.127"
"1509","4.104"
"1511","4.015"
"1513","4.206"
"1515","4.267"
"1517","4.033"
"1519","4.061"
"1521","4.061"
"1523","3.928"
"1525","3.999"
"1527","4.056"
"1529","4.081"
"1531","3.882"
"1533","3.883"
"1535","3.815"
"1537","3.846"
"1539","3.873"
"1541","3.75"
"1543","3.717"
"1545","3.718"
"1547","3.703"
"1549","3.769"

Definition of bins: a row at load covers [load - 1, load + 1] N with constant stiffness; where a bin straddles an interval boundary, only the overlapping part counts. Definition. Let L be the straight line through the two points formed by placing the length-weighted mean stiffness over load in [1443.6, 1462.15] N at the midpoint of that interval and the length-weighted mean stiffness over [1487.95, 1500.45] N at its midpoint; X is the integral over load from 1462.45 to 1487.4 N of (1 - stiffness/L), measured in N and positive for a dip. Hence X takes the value -1.4 N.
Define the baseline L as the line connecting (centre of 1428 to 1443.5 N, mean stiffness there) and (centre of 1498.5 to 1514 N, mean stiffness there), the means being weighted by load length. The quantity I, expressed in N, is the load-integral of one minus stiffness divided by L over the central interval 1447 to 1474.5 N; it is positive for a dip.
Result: -1.5 N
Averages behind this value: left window 4.08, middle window 4.32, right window 4.13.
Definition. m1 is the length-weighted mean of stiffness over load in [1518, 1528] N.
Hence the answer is 4.02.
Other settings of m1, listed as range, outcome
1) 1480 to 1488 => 4.28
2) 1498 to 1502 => 4.13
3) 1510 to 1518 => 4.13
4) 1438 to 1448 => 3.73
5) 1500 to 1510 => 4.14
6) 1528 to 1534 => 3.95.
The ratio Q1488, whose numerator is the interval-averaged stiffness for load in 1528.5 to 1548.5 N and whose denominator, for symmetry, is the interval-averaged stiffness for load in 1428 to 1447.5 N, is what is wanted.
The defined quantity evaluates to 1.0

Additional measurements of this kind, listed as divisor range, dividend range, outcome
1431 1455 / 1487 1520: 1.04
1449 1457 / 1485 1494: 1.01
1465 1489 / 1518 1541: 0.91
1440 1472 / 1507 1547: 0.95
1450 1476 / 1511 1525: 0.93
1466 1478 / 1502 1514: 0.93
